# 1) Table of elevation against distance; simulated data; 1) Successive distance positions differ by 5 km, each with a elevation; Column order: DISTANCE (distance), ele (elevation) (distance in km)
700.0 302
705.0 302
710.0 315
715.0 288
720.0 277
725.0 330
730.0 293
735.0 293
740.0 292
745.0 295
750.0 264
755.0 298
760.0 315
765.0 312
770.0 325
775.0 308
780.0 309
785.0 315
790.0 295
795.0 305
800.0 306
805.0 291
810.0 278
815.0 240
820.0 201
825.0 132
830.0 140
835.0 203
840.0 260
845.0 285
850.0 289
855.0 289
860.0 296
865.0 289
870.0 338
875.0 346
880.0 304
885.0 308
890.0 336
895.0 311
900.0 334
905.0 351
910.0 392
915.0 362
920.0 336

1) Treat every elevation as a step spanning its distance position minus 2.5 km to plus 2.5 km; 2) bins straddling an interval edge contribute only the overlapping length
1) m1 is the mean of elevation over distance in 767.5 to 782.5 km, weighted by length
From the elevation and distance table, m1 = 314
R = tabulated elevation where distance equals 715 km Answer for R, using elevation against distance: 288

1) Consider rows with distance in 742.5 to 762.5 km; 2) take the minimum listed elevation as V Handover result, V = 264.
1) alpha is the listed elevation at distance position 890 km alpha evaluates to 336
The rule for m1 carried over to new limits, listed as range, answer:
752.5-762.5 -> 306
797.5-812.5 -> 292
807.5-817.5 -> 259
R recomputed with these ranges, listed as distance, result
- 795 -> 305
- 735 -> 293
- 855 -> 289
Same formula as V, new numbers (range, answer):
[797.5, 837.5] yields 132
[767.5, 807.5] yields 291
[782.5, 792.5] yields 295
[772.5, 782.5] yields 308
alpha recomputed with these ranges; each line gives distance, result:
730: 293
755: 298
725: 330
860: 296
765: 312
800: 306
